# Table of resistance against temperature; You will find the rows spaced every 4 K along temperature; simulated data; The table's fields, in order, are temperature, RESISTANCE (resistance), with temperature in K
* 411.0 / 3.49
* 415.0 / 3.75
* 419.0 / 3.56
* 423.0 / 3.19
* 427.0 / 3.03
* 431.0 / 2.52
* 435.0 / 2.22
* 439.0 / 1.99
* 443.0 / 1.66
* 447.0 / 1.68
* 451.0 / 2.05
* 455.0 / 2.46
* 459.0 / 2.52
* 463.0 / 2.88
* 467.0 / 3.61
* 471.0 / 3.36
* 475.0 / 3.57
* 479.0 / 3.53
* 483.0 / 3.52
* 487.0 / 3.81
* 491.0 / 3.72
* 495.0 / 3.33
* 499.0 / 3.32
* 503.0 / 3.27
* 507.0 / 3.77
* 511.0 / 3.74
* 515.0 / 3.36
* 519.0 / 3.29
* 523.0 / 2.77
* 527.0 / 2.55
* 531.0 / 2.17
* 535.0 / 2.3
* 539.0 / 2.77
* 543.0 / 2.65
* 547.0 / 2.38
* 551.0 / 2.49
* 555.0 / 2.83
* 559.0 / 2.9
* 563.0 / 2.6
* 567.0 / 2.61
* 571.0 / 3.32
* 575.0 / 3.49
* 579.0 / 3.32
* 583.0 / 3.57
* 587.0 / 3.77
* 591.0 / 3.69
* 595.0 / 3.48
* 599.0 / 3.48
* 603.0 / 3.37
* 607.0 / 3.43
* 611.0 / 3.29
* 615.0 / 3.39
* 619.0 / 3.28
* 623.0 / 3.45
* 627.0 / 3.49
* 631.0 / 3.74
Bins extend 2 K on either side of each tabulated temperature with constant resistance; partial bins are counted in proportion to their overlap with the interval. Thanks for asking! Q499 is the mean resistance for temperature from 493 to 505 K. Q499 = 3.31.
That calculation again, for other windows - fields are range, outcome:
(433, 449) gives 1.89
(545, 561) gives 2.65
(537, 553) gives 2.57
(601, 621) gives 3.35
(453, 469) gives 2.87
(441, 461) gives 2.07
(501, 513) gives 3.59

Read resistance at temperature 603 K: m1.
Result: 3.37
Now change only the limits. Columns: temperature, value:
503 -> 3.27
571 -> 3.32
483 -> 3.52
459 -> 2.52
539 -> 2.77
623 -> 3.45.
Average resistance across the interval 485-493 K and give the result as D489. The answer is 3.77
